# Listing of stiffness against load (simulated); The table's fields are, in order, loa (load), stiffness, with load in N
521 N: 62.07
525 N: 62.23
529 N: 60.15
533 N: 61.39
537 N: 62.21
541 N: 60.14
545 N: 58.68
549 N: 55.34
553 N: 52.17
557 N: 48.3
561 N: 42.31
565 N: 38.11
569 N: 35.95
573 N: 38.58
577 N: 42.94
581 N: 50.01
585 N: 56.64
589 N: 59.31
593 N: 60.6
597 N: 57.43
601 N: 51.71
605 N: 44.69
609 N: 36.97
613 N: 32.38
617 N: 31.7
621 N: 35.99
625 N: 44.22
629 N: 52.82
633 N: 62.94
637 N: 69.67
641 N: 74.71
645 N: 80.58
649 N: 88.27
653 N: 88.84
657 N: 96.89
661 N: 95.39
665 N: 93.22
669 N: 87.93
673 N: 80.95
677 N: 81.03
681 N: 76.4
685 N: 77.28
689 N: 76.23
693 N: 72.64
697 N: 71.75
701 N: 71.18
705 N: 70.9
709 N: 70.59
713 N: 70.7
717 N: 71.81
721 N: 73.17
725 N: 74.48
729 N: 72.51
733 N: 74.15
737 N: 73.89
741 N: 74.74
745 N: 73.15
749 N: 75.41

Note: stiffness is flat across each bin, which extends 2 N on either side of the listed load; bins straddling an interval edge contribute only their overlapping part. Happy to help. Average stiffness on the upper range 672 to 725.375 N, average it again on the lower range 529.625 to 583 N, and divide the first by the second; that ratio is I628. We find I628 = 1.5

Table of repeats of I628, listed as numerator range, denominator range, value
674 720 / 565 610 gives 1.53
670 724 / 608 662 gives 1.17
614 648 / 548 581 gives 1.28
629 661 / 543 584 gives 1.71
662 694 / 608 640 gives 1.73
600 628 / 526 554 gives 0.67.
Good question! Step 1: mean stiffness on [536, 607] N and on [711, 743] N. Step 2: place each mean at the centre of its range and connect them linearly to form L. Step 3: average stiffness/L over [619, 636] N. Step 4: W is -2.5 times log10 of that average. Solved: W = 0.17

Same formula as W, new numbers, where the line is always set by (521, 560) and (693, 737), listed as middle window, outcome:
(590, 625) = 0.38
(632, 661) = -0.22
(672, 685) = -0.14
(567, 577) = 0.49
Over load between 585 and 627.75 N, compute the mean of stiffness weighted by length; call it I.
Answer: 46.1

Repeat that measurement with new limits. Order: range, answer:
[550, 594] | 47.6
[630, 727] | 78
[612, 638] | 46.8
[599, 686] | 67.4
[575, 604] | 53.8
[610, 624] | 34.4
